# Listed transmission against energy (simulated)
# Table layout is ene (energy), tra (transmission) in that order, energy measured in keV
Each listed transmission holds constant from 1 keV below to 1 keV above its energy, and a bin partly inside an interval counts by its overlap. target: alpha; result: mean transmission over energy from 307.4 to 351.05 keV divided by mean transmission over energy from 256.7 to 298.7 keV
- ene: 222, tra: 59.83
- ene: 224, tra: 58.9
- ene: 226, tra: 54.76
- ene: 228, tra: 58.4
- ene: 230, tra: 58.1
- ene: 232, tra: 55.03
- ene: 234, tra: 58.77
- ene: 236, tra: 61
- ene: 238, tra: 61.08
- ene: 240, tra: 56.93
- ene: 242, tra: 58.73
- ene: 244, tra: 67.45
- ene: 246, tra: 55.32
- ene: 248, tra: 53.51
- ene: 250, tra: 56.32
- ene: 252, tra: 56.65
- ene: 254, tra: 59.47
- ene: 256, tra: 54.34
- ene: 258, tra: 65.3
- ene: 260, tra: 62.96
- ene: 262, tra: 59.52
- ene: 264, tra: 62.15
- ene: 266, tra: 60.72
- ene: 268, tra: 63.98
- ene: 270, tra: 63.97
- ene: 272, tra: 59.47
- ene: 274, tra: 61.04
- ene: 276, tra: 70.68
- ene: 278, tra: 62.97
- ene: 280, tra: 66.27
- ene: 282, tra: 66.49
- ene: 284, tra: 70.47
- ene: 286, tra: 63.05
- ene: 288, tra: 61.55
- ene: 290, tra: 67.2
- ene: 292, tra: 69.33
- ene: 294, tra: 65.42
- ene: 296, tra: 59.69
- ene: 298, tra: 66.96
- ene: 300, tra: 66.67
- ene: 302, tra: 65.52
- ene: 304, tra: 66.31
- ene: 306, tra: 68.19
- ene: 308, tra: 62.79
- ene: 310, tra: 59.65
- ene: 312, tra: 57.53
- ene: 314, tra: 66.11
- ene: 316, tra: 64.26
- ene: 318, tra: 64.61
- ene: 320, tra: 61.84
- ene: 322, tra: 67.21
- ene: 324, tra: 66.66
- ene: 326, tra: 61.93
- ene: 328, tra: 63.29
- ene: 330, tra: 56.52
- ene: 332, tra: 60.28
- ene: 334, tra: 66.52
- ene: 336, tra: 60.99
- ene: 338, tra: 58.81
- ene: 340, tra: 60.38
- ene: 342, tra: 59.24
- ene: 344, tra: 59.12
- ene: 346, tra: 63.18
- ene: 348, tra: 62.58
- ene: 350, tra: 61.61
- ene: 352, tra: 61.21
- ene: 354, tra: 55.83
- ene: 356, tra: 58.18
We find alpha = 1.0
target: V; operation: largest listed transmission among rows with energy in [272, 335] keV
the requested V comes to 70.68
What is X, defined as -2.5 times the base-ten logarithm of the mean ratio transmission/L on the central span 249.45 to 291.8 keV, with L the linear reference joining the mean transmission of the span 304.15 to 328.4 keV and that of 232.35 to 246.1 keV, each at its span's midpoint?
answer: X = -0.02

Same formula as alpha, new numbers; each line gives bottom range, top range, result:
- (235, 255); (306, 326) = 1.08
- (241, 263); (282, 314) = 1.10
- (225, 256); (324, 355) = 1.05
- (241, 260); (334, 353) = 1.04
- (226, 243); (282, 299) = 1.12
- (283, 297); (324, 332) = 0.94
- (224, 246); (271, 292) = 1.11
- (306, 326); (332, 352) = 0.96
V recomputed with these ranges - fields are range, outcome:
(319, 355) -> 67.21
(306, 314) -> 68.19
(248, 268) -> 65.3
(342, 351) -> 63.18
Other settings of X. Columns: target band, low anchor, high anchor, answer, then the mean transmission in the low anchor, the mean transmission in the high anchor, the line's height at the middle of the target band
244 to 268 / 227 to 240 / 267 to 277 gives 0.04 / 58.6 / 63.8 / 61.7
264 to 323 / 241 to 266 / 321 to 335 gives -0.05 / 59.4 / 63.2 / 61.4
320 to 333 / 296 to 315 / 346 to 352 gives 0.01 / 64.2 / 62.1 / 63.2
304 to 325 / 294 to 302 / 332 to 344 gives -0.01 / 64.7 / 60.9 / 63.1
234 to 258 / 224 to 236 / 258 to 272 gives 0.02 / 57.5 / 62.2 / 59.7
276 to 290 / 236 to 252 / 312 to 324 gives -0.07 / 58.5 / 64.4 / 61.6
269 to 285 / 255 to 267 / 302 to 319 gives -0.06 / 60.8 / 63.8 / 61.8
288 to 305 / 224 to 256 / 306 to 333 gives -0.07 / 58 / 62.7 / 61.4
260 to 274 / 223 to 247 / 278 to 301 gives 0.02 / 58.7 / 65.6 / 62.8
